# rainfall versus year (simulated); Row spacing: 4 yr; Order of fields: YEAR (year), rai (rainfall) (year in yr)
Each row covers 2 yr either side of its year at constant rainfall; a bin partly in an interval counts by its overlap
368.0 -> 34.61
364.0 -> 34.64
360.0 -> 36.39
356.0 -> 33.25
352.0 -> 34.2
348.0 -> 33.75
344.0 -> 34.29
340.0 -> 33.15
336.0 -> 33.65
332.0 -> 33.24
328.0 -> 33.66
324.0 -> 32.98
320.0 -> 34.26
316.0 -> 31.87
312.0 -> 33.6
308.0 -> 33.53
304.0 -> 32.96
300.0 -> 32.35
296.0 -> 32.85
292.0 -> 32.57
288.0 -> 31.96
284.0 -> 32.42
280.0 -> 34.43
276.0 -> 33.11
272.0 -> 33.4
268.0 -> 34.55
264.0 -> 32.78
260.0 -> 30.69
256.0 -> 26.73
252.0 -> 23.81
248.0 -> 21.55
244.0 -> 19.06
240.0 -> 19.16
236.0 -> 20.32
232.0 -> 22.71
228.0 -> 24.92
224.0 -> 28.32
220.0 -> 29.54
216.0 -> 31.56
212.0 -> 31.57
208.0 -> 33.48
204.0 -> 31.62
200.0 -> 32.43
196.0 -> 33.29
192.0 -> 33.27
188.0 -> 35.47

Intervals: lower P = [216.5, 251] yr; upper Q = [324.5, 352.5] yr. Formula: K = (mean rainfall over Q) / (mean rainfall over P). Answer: 1.43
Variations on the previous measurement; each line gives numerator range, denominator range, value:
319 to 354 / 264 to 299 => 1.02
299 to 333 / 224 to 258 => 1.47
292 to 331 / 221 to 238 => 1.36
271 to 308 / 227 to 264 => 1.39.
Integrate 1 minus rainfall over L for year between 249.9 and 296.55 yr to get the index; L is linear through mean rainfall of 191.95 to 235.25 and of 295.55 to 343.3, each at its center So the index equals 0.3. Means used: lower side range 29.8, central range 31.5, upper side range 33.2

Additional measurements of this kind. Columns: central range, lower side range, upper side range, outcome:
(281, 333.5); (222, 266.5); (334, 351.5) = -4.39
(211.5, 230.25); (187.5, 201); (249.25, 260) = 0.83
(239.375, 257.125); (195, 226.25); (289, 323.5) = 5.52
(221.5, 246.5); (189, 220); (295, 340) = 7.70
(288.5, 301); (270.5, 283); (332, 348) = 0.39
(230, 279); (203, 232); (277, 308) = 7.29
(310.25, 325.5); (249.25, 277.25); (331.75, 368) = -0.19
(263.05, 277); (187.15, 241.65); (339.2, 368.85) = -1.07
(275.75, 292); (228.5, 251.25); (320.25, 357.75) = -3.87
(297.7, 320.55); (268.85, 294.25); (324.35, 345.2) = 0.19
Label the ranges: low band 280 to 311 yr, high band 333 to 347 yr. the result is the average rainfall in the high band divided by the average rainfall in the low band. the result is 1.0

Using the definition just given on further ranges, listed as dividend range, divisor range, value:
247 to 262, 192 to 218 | 0.80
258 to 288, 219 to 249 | 1.43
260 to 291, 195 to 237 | 1.13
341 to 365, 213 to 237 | 1.29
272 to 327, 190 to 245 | 1.17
